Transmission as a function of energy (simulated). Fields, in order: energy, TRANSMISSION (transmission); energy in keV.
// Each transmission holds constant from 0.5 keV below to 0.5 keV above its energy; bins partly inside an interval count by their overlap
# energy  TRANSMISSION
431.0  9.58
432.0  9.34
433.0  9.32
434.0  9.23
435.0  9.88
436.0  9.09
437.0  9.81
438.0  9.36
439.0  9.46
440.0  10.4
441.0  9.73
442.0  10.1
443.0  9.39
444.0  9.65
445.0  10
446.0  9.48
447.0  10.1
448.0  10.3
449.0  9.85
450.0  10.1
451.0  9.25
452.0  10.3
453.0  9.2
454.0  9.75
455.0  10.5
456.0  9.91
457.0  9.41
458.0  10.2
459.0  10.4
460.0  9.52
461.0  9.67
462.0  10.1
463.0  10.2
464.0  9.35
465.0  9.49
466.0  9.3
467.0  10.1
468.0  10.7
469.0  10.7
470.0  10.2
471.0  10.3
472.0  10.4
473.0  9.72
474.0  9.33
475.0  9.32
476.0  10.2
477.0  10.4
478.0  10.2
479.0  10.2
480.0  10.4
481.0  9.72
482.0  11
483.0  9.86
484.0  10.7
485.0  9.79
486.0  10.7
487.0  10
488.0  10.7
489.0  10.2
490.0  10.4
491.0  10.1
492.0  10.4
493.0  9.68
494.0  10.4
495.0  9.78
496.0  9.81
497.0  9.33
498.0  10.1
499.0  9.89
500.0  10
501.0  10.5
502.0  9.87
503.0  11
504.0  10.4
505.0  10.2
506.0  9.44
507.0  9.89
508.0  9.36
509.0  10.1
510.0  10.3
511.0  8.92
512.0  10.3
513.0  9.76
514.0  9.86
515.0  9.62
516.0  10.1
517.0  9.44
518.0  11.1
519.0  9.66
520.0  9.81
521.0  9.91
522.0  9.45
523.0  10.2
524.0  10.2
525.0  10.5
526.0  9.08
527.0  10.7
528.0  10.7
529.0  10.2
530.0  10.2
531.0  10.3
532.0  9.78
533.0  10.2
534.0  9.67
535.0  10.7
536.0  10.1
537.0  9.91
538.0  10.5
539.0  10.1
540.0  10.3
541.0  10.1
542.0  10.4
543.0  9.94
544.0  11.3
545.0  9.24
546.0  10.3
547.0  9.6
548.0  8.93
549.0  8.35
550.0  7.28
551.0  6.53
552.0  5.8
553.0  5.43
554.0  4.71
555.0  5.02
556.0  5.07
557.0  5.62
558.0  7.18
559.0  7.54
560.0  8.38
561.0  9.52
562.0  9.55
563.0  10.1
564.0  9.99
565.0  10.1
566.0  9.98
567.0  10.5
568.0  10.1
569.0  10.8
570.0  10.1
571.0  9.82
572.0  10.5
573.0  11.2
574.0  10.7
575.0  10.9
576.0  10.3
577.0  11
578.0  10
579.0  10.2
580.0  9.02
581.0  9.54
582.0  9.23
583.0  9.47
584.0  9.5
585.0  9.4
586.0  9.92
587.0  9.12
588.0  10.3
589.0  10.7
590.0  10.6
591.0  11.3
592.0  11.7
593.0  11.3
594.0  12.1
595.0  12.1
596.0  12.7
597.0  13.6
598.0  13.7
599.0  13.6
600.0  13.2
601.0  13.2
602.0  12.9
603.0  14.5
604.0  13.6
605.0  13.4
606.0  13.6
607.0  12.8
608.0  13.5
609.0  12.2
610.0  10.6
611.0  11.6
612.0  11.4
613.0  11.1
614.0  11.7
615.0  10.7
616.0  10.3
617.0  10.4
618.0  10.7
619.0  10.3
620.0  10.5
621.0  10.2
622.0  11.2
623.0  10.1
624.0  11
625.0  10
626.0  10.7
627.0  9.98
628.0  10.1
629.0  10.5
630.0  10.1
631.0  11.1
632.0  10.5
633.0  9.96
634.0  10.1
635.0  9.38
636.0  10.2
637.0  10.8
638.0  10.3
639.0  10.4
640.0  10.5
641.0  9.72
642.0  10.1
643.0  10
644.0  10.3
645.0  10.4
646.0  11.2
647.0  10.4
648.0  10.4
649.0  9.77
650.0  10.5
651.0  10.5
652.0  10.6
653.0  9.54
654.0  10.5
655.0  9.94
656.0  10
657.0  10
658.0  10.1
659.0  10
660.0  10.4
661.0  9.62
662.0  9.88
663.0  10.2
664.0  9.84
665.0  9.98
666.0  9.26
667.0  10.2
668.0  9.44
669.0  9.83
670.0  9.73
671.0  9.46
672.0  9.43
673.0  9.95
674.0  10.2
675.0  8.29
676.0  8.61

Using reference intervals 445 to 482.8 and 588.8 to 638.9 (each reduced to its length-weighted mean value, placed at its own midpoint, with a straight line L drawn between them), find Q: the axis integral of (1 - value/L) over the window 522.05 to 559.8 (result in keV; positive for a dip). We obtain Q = 6.1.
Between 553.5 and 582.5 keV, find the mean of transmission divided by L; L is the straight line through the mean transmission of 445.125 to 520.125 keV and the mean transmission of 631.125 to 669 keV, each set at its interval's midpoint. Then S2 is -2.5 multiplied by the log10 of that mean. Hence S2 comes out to 0.10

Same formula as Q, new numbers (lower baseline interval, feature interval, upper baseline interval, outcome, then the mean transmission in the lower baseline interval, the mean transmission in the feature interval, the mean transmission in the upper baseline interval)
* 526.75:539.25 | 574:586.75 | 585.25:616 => 1.8 keV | 10.2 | 9.89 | 12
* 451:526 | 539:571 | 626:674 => 4.4 keV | 10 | 8.68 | 10.1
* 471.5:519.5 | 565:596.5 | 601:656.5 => 0.4 keV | 10.1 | 10.4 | 10.9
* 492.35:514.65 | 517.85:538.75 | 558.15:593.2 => -0.3 keV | 9.95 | 10.1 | 10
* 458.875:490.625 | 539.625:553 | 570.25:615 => 2.4 keV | 10.1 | 8.93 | 11.4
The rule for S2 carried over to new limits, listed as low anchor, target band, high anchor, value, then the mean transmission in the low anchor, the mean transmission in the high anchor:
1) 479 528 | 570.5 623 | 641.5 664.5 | -0.12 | 10.1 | 10.2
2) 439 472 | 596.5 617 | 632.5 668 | -0.23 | 9.93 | 10.1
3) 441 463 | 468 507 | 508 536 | -0.02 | 9.87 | 10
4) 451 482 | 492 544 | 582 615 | 0.07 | 9.98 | 11.8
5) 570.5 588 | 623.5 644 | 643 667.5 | -0.02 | 10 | 10.1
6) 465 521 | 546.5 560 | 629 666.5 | 0.44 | 10.1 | 10.2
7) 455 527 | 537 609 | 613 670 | 0.00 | 10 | 10.3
